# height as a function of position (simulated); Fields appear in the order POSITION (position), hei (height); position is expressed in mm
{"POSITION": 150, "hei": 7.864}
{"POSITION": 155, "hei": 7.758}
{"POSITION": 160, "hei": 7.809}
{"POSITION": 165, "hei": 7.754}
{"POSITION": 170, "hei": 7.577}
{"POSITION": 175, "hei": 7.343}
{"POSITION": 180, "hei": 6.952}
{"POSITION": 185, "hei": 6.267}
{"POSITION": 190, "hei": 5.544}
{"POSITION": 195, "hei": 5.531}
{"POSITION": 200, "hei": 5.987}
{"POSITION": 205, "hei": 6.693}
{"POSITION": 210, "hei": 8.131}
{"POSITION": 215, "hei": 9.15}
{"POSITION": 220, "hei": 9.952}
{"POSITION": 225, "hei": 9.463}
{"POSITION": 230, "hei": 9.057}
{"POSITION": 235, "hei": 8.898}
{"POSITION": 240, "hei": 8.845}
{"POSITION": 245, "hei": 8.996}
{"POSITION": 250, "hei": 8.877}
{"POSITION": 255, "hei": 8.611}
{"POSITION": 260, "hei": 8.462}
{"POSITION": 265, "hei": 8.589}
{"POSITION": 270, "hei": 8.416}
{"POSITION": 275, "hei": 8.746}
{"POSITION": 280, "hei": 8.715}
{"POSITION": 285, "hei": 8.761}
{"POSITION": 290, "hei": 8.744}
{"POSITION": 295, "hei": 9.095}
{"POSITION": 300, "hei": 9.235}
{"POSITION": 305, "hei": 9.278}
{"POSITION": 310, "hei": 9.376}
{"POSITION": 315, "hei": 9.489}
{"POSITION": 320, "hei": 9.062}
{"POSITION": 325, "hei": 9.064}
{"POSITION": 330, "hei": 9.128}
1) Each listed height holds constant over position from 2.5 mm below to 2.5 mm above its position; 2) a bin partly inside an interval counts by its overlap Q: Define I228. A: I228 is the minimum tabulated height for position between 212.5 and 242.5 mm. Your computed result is 8.845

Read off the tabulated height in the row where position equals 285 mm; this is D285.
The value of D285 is 8.761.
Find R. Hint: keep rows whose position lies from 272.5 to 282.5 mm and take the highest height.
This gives 8.746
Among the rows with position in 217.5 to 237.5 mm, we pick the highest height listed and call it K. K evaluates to 9.952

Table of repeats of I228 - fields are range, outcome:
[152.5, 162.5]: 7.758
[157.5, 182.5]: 6.952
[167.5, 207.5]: 5.531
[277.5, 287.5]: 8.715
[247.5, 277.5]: 8.416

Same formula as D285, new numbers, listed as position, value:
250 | 8.877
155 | 7.758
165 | 7.754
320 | 9.062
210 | 8.131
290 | 8.744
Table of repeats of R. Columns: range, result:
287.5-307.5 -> 9.278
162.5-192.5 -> 7.754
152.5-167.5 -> 7.809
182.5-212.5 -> 8.131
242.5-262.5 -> 8.996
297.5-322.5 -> 9.489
